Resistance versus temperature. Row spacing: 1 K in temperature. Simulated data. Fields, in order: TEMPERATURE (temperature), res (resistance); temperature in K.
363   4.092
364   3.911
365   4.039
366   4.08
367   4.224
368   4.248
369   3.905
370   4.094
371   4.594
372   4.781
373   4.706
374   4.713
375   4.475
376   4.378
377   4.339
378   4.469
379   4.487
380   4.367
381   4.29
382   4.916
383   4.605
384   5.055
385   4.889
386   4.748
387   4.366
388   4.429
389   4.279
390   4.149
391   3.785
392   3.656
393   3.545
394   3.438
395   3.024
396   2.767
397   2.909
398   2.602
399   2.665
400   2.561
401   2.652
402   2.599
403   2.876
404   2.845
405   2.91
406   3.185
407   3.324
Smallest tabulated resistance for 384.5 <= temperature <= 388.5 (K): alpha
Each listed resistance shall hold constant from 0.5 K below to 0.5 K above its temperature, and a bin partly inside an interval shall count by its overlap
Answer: 4.366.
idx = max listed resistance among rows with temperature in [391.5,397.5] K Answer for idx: 3.656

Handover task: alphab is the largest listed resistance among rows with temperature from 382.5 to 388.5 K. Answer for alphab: 5.055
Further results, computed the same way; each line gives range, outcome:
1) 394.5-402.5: 3.024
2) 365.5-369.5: 4.248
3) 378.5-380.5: 4.487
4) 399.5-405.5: 2.91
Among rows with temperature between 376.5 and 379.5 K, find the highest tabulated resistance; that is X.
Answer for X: 4.487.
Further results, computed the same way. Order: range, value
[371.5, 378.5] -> 4.781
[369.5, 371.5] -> 4.594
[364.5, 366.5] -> 4.08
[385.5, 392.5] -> 4.748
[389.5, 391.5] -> 4.149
